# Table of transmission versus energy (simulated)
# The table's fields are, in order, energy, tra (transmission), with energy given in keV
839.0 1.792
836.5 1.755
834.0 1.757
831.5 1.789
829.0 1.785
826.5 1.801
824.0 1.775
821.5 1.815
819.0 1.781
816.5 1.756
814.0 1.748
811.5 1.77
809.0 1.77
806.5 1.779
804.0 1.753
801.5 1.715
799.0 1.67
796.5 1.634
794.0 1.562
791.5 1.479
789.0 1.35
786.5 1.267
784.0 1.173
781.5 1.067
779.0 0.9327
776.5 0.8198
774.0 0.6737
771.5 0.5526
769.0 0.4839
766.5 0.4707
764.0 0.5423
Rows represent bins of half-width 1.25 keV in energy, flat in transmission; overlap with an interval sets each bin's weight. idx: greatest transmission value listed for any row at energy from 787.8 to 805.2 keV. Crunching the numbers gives 1.753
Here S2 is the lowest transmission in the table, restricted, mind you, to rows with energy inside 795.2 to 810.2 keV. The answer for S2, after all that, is 1.634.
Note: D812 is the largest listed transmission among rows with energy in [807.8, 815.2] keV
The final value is 1.77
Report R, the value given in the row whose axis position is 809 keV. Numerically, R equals 1.77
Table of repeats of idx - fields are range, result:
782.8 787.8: 1.267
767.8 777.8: 0.8198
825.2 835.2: 1.801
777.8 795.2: 1.562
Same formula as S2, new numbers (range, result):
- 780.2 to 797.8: 1.067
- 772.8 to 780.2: 0.6737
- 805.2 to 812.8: 1.77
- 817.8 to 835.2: 1.757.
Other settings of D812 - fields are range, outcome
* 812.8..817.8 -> 1.756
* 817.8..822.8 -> 1.815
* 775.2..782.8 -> 1.067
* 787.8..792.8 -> 1.479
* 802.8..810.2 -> 1.779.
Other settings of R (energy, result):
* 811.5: 1.77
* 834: 1.757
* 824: 1.775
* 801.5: 1.715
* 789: 1.35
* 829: 1.785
